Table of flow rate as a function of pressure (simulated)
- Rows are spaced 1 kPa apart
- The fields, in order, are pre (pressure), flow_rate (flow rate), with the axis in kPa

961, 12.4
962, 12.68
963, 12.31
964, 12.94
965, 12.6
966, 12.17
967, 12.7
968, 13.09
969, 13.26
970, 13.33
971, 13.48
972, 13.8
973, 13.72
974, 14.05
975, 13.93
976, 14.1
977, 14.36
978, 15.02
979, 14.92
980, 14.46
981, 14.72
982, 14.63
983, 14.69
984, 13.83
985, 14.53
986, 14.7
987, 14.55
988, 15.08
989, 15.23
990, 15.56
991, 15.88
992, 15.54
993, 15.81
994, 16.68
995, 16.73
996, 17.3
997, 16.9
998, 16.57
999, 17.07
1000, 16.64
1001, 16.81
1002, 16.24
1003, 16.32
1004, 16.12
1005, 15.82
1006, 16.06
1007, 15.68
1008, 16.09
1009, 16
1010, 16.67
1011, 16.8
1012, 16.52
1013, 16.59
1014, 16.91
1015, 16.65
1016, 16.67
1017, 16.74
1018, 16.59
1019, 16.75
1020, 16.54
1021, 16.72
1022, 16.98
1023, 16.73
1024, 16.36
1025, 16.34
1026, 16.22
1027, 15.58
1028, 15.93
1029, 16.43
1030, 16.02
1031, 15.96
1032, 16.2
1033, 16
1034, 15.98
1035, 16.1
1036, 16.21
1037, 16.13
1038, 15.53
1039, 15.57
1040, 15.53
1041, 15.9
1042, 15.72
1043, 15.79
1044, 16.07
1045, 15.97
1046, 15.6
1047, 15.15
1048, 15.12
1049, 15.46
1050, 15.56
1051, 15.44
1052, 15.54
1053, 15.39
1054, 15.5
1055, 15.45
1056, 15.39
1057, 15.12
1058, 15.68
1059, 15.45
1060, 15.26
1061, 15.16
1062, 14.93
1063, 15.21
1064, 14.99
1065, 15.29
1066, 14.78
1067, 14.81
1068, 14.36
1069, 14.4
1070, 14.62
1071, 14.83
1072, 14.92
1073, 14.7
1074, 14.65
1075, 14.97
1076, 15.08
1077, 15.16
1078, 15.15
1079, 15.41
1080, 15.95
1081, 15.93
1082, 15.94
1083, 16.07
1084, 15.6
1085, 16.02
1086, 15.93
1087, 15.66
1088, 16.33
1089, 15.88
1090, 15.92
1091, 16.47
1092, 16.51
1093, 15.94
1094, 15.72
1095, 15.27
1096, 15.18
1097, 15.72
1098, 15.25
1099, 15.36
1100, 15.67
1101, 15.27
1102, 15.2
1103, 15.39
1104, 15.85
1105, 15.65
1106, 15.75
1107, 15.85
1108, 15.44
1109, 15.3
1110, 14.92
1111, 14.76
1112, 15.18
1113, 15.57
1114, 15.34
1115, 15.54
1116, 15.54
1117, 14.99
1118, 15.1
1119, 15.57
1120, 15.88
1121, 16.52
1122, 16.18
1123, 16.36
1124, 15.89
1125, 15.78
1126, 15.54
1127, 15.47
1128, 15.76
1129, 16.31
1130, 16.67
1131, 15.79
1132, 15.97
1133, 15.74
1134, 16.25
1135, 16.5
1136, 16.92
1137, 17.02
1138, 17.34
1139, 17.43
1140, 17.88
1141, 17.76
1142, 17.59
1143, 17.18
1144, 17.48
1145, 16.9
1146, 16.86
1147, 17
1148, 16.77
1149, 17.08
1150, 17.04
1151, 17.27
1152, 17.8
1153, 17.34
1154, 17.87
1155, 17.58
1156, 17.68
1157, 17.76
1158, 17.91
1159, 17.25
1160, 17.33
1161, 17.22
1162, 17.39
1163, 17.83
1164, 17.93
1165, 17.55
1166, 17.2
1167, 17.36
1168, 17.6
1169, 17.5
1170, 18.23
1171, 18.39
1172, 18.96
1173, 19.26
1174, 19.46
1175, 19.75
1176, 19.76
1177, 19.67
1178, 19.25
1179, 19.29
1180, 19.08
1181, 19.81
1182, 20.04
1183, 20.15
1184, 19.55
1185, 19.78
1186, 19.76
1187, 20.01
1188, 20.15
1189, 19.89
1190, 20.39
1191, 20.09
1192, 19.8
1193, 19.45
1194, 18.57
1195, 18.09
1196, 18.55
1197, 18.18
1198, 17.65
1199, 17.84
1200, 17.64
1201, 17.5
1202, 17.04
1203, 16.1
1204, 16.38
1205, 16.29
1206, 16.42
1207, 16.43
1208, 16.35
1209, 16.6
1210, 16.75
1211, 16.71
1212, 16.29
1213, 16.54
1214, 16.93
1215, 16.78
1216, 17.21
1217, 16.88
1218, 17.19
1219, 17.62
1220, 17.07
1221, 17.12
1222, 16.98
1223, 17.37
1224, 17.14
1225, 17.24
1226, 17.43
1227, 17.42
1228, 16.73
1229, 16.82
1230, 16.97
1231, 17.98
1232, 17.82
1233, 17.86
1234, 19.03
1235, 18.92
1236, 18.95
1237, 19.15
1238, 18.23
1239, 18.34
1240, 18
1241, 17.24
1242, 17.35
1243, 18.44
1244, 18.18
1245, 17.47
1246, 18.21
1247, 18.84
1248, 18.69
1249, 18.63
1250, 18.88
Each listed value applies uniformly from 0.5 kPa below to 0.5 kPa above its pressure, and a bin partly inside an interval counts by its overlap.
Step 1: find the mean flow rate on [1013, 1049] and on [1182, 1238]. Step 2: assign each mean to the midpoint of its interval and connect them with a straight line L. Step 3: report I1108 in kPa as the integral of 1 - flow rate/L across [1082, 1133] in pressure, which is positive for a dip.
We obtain 3.5 kPa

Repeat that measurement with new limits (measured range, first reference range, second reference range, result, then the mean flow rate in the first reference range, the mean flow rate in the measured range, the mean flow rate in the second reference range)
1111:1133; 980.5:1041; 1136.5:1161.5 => 1.8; 16.1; 15.7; 17.4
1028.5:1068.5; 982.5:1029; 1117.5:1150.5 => 1.8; 16.1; 15.5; 16.5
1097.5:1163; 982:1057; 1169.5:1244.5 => 3.3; 16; 16.4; 18.1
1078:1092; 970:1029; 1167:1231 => 0.7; 15.7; 15.9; 18.1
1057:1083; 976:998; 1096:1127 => 0.6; 15.3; 15.1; 15.5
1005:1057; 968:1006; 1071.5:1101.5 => -2.3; 15.2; 16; 15.6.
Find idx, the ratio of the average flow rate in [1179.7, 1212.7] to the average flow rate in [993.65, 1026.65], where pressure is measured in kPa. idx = 1.10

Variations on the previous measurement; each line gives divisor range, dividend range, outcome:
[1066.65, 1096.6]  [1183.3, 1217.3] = 1.16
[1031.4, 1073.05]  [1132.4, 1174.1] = 1.13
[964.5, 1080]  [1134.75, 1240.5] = 1.16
